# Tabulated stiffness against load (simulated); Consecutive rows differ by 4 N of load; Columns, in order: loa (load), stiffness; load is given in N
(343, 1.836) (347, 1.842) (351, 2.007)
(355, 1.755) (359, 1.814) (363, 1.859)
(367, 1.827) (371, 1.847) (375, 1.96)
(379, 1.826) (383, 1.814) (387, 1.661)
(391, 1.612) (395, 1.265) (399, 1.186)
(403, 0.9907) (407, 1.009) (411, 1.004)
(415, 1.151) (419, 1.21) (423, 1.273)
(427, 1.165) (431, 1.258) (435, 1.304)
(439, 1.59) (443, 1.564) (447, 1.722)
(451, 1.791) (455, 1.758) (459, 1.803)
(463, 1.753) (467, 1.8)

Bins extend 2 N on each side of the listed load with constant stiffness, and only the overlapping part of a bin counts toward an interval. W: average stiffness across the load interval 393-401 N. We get 1.23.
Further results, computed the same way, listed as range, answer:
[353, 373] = 1.82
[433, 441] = 1.45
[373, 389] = 1.82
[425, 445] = 1.38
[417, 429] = 1.22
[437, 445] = 1.58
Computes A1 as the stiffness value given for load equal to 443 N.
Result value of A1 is 1.564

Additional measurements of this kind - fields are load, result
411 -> 1.004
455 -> 1.758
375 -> 1.96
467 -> 1.8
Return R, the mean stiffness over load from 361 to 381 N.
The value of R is 1.86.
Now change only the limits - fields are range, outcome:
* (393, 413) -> 1.09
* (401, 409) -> 1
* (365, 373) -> 1.84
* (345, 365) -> 1.86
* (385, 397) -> 1.51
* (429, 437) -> 1.28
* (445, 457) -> 1.76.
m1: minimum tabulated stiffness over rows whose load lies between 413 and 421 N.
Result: 1.151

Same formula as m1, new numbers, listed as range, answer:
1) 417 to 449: 1.165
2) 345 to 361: 1.755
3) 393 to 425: 0.9907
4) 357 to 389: 1.661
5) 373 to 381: 1.826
